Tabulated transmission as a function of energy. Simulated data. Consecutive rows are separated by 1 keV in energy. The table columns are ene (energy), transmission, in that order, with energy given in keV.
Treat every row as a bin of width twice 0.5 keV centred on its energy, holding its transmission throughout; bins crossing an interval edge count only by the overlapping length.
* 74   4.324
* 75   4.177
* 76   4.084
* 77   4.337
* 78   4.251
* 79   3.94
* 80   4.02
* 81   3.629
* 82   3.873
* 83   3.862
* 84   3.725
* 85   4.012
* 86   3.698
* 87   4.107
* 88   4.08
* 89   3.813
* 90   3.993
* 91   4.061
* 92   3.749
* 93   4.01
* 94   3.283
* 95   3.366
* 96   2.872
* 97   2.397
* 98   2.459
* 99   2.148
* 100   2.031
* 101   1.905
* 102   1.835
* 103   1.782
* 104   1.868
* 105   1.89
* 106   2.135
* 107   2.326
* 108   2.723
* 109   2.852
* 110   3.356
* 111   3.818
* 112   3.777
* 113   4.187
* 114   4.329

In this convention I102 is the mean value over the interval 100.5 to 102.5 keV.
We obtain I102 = 1.87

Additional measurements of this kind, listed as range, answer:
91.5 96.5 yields 3.46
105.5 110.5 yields 2.68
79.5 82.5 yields 3.84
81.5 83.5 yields 3.87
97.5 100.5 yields 2.21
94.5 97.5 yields 2.88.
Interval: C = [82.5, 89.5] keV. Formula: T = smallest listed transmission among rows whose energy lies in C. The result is 3.698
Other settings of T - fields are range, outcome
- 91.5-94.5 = 3.283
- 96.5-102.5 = 1.835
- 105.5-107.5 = 2.135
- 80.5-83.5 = 3.629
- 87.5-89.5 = 3.813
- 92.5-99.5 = 2.148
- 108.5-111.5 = 2.852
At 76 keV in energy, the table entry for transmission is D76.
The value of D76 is 4.084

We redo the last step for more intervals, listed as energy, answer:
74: 4.324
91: 4.061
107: 2.326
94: 3.283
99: 2.148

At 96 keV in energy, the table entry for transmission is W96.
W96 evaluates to 2.872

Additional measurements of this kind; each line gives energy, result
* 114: 4.329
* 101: 1.905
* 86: 3.698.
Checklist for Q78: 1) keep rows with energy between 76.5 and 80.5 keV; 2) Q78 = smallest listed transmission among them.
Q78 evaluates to 3.94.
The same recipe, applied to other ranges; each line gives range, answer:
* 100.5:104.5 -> 1.782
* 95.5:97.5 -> 2.397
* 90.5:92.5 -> 3.749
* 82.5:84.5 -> 3.725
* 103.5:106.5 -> 1.868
